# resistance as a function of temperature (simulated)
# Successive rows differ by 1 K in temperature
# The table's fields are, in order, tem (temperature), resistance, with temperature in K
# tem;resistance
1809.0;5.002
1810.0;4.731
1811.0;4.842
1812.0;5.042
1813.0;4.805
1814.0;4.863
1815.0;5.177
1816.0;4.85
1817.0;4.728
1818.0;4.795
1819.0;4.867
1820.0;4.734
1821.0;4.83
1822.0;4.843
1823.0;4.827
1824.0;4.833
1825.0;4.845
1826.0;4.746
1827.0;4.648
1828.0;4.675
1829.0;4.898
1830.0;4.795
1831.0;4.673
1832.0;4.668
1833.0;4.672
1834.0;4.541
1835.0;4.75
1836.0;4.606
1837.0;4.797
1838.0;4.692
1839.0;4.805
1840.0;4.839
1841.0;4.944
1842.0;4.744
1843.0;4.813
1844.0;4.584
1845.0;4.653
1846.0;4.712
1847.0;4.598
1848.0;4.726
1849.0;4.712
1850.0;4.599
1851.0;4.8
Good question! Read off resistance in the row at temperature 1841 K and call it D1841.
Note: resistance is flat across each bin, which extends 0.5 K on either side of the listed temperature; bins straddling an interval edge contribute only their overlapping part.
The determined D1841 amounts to 4.944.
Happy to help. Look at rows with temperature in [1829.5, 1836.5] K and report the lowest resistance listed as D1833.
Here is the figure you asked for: 4.541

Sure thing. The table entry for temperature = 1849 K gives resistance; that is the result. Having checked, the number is 4.712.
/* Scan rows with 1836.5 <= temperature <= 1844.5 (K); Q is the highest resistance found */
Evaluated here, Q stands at 4.944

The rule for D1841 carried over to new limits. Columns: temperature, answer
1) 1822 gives 4.843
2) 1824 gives 4.833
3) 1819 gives 4.867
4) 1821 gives 4.83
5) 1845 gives 4.653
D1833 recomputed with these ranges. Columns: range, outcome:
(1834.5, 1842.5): 4.606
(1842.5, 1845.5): 4.584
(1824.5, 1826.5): 4.746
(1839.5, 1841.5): 4.839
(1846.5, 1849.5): 4.598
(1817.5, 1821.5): 4.734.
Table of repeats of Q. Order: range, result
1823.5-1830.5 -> 4.898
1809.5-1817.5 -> 5.177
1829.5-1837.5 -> 4.797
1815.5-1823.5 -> 4.867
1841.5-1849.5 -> 4.813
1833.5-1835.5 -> 4.75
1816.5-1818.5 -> 4.795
